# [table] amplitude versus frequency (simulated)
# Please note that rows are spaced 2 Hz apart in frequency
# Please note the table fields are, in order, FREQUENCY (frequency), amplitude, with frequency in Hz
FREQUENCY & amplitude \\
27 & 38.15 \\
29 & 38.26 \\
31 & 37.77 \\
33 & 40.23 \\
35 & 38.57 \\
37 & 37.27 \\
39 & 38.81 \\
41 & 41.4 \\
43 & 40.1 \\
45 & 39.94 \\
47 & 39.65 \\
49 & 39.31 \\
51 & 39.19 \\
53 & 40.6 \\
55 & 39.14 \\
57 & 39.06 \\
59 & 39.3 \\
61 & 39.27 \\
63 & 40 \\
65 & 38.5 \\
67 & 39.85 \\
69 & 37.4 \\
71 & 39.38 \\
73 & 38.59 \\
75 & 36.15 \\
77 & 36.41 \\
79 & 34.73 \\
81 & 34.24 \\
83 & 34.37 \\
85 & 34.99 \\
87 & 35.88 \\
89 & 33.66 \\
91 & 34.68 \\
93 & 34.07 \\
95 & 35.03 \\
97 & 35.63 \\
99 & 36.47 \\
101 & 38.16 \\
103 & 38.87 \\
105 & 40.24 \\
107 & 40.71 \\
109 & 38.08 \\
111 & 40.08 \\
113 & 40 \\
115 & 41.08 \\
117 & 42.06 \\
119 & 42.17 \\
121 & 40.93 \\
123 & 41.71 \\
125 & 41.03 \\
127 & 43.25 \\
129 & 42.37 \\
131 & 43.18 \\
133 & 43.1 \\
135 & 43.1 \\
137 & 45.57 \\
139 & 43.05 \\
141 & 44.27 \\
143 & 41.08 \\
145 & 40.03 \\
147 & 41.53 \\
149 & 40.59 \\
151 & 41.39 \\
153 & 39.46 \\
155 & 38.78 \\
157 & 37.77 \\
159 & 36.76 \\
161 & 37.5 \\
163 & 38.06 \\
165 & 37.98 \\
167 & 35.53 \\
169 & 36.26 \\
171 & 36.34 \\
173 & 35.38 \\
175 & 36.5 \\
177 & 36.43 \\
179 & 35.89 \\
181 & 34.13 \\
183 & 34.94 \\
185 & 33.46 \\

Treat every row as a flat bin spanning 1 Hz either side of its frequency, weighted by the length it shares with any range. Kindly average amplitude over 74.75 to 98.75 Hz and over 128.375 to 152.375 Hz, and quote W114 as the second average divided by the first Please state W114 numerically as 1.2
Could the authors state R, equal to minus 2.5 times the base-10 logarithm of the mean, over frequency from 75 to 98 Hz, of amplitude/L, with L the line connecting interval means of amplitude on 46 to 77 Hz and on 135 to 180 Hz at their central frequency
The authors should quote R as 0.12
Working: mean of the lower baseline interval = 38.9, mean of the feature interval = 34.9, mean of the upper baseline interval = 39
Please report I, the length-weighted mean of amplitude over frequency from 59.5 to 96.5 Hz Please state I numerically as 36.5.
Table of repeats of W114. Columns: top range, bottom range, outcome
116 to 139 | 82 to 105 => 1.19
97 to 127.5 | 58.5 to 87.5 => 1.08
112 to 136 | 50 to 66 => 1.07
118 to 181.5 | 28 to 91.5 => 1.05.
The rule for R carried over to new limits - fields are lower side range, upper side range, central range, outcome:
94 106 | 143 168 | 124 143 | -0.128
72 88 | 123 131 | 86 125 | 0.023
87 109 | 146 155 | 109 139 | -0.091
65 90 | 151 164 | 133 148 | -0.129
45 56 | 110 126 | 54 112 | 0.084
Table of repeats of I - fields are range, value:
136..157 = 41.4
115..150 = 42.3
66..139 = 38.9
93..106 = 37.1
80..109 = 36.3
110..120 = 41.1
